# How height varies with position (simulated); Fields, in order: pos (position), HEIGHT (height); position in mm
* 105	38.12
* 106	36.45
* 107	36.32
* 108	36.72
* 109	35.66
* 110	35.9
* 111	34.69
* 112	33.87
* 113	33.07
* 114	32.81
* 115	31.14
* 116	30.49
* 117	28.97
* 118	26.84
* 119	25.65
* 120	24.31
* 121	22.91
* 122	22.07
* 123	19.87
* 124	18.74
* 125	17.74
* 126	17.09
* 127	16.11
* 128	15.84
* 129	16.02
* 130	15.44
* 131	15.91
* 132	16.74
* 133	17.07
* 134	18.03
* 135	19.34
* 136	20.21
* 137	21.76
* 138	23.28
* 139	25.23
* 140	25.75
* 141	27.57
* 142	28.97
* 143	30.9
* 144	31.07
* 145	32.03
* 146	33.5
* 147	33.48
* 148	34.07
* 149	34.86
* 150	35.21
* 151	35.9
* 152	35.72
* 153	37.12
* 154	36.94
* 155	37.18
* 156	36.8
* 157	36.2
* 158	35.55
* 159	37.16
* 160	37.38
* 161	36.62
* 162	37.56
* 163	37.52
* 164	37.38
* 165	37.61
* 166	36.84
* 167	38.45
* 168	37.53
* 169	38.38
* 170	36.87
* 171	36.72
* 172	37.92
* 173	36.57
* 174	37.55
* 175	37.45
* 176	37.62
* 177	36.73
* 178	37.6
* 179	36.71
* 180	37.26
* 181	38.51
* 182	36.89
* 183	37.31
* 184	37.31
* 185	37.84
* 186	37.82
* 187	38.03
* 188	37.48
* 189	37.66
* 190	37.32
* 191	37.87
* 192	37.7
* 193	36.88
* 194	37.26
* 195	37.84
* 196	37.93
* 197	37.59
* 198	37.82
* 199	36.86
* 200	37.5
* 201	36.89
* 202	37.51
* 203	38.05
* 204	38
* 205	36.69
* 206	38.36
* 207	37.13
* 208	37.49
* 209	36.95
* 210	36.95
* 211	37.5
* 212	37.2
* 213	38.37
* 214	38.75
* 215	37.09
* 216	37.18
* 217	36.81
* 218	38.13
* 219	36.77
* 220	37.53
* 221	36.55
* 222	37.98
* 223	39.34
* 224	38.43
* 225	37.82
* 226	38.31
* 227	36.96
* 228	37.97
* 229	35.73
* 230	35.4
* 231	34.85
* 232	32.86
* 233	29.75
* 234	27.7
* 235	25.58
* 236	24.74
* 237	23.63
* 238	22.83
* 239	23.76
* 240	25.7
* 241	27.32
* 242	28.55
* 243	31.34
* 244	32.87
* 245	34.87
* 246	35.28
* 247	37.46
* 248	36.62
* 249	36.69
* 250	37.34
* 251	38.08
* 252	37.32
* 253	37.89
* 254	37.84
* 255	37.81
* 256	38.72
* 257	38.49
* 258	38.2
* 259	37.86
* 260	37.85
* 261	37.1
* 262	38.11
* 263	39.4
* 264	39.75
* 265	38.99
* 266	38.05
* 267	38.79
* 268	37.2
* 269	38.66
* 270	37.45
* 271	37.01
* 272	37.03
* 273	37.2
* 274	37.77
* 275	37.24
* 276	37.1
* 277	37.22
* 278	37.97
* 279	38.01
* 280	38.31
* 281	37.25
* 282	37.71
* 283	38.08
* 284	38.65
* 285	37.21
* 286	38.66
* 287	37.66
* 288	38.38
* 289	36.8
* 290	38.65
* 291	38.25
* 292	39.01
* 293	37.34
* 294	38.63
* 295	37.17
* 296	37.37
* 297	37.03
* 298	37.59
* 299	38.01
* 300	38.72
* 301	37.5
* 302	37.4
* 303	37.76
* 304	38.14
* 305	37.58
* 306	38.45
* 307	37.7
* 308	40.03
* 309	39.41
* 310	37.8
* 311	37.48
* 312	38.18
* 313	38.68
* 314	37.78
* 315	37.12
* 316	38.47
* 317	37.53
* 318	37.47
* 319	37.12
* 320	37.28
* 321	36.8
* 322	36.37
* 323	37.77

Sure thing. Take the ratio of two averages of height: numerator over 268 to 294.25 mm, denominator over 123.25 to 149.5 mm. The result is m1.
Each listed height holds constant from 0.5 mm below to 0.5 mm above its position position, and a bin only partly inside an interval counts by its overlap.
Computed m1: 1.62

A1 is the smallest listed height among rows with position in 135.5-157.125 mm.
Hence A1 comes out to 20.21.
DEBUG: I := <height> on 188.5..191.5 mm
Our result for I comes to 37.6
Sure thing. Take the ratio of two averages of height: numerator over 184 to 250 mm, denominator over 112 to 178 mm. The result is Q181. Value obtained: 1.2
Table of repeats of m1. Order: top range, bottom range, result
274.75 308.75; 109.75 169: 1.31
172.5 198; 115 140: 1.79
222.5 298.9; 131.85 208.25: 1.03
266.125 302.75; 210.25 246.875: 1.12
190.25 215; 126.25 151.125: 1.52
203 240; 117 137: 1.78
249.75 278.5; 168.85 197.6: 1.01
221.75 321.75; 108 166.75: 1.26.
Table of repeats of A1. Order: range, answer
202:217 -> 36.69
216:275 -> 22.83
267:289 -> 36.8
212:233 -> 29.75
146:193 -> 33.48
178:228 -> 36.55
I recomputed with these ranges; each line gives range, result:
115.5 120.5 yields 27.3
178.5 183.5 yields 37.3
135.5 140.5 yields 23.2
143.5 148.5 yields 32.8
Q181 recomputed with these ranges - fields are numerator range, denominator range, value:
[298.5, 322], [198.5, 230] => 1.01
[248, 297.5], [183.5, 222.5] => 1.01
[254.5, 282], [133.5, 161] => 1.21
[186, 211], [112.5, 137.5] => 1.72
